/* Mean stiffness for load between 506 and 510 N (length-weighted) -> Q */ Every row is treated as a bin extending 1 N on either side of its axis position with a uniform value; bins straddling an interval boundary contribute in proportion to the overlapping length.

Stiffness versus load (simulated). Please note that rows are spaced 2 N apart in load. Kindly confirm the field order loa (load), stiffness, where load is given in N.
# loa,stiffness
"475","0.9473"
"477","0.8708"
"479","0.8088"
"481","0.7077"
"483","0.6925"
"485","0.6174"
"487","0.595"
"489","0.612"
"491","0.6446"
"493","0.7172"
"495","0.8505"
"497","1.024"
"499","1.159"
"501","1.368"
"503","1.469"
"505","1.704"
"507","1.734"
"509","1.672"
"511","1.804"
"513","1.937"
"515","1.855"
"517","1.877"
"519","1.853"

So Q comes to 1.7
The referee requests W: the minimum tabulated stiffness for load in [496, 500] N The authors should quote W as 1.024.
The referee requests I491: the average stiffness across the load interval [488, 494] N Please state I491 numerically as 0.658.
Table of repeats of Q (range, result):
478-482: 0.758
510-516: 1.87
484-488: 0.606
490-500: 0.879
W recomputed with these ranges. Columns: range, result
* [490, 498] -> 0.6446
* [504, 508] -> 1.704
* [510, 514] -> 1.804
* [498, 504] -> 1.159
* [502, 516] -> 1.469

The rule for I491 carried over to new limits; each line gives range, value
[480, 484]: 0.7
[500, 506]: 1.51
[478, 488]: 0.684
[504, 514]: 1.77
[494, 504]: 1.17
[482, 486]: 0.655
